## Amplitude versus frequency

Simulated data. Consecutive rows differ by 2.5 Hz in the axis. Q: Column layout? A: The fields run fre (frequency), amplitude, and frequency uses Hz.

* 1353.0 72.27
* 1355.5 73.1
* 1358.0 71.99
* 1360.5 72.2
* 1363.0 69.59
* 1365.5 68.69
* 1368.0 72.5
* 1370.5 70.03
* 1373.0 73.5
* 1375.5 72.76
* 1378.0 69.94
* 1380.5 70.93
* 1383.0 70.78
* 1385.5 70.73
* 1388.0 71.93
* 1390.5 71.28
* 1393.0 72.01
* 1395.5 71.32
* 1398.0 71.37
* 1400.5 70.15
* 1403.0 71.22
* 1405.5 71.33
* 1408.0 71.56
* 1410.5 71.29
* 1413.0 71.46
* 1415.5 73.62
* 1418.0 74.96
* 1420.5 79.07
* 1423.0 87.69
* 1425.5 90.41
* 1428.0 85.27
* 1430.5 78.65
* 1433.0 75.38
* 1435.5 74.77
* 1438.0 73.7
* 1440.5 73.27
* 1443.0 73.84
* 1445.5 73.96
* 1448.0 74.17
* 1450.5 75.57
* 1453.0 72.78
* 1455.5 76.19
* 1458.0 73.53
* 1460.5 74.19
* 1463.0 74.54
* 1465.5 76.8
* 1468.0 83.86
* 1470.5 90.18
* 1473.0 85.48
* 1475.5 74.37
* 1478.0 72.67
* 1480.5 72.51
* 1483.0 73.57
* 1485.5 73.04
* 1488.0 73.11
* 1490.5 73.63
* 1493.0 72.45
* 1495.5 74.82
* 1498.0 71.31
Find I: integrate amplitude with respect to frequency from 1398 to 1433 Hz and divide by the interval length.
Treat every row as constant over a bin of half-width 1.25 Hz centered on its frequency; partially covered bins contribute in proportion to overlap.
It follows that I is 76.4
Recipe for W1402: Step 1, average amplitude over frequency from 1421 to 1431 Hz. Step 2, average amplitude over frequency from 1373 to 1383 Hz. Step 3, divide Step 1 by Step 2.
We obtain 1.2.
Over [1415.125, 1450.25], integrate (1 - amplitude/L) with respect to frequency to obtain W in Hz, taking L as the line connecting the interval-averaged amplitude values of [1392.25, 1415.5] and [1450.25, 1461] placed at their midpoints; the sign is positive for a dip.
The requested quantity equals -2.3 Hz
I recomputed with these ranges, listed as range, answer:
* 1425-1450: 76.9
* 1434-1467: 74.5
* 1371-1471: 74.8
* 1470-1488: 76.6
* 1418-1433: 82.7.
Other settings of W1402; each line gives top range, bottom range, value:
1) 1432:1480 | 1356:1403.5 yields 1.07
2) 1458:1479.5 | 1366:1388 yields 1.10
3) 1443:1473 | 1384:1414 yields 1.08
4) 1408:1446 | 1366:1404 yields 1.08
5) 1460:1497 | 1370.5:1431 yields 1.03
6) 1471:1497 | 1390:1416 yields 1.05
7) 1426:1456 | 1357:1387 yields 1.07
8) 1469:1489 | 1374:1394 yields 1.08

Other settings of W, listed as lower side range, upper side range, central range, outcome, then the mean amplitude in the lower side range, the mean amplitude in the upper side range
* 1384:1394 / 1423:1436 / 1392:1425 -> 1.1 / 71.5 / 81.9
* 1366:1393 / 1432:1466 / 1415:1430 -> -1.8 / 71.4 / 74.4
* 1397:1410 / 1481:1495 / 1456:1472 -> -1.4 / 71.1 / 73.2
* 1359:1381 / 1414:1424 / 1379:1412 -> 1.6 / 71.1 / 78.4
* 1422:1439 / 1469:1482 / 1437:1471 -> 1.7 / 80.8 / 79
